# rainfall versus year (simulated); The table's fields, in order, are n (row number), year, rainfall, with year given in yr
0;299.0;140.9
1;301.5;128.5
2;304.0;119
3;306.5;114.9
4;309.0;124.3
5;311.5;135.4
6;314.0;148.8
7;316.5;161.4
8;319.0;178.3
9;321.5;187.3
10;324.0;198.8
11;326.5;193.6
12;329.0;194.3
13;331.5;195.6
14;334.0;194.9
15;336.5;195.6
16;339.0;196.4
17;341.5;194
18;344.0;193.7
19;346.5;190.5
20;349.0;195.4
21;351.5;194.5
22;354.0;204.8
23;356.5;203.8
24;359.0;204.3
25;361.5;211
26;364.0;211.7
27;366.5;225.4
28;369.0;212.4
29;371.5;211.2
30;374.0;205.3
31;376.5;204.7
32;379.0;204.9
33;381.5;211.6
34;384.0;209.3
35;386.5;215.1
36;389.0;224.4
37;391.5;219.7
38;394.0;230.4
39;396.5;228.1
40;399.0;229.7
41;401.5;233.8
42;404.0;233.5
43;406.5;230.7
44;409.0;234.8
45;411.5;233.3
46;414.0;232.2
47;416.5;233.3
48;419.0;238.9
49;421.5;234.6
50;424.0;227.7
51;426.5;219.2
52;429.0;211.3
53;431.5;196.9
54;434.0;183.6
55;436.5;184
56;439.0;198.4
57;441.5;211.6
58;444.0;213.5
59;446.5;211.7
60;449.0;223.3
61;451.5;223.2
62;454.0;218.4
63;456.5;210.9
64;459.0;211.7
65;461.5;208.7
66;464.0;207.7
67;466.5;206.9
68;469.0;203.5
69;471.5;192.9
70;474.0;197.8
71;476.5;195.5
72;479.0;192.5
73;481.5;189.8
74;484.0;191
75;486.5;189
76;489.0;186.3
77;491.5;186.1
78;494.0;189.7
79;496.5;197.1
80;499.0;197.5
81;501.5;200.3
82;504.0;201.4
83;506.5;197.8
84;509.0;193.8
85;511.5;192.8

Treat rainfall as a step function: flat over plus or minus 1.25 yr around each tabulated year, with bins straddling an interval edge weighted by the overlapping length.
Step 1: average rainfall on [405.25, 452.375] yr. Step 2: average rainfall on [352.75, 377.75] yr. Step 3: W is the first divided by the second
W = 1.04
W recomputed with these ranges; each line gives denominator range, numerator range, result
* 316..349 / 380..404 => 1.17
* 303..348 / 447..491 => 1.17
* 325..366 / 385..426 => 1.15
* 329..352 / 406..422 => 1.20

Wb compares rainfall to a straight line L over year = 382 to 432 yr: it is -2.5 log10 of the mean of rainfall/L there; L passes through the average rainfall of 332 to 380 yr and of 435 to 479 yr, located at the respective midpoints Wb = -0.11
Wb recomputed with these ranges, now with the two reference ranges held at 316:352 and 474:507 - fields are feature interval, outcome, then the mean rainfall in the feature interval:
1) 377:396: -0.129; 216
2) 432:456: -0.078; 207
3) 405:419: -0.209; 233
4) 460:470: -0.075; 207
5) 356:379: -0.097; 210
